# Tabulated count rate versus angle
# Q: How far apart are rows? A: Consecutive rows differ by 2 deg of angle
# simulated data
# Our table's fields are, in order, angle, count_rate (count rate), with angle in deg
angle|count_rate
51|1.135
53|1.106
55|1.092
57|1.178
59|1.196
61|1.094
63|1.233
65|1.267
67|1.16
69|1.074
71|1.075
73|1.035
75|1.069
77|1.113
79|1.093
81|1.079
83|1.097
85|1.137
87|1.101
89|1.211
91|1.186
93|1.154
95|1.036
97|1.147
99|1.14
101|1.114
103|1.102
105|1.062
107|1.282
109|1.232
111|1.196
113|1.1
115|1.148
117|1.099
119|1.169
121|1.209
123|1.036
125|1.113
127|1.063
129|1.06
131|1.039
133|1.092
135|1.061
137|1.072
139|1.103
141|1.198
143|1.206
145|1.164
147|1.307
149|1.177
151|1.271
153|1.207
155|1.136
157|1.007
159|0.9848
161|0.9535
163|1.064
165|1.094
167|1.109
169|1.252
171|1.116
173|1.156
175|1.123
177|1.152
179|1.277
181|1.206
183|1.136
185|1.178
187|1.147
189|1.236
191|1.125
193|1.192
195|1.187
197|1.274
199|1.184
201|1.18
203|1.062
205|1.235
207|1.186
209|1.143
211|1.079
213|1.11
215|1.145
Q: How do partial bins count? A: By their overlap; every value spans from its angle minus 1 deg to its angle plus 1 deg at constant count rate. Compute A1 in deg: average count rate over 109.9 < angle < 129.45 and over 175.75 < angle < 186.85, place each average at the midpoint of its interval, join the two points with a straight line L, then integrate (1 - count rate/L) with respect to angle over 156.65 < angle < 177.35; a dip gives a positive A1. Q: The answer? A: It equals 1.4 deg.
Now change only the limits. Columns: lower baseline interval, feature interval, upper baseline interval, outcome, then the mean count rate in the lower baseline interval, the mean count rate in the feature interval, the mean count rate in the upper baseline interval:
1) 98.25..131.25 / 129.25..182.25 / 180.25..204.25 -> 0.9 deg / 1.13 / 1.13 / 1.18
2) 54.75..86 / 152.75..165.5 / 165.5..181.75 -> 1.2 deg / 1.13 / 1.05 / 1.17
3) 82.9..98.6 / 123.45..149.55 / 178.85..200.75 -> 0.8 deg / 1.14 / 1.12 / 1.19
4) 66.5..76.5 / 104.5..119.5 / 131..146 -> -0.8 deg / 1.08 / 1.16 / 1.12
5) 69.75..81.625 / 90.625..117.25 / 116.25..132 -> -1.3 deg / 1.08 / 1.14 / 1.1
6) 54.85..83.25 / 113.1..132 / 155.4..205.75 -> 0.5 deg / 1.13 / 1.1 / 1.14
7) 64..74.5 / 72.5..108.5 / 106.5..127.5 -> 0.3 deg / 1.12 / 1.12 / 1.15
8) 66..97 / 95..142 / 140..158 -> 1.2 deg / 1.11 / 1.12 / 1.19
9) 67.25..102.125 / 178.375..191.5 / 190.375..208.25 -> -0.2 deg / 1.11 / 1.19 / 1.18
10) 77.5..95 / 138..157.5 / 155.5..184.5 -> -1.1 deg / 1.13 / 1.18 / 1.12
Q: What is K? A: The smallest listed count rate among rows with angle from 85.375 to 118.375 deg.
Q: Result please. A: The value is 1.036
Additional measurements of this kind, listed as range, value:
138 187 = 0.9535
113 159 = 0.9848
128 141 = 1.039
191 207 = 1.062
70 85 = 1.035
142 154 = 1.164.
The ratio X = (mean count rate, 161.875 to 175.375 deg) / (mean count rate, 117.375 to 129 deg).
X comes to 1.02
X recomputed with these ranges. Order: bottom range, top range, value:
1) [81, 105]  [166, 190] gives 1.04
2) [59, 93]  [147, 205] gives 1.02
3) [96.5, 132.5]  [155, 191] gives 1.00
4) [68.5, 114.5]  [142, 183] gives 1.02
